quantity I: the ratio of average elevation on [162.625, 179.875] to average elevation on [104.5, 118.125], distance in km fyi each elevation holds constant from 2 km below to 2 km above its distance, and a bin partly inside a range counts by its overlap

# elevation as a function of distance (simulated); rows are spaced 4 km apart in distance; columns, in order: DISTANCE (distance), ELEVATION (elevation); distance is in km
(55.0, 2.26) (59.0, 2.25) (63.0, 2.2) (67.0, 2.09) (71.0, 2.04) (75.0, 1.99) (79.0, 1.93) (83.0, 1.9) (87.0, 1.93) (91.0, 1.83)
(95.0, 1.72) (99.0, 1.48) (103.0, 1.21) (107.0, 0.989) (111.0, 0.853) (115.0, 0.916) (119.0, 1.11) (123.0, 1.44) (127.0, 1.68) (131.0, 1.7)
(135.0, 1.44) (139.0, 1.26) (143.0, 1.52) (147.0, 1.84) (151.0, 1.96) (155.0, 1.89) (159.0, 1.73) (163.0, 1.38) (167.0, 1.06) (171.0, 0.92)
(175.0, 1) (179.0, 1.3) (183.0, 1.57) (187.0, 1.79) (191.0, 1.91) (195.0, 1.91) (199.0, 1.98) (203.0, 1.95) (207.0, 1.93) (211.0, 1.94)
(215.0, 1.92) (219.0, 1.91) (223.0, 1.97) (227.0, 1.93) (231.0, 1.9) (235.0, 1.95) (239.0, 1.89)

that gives 1.2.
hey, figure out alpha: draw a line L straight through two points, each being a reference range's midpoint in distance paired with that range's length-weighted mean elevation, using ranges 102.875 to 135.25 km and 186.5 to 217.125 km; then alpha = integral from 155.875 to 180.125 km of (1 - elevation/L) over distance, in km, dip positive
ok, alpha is 5.6 km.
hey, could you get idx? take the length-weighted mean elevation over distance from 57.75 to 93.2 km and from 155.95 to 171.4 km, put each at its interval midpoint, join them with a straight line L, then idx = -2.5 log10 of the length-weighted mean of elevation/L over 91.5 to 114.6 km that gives 0.39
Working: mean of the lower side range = 2.01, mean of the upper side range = 1.35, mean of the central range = 1.26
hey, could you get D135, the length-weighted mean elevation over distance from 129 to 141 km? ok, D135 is 1.47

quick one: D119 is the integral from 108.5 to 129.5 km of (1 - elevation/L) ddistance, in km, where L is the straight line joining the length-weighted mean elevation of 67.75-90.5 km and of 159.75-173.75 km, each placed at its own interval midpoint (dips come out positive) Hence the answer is 5.0 km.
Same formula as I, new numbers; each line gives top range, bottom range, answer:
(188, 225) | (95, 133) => 1.50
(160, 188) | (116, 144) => 0.90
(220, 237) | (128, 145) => 1.30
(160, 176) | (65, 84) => 0.57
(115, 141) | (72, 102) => 0.77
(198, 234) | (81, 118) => 1.37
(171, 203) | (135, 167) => 1.01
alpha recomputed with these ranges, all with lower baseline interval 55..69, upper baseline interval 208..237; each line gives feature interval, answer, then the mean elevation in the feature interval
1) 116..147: 9.2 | 1.46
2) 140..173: 8.3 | 1.53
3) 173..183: 3.8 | 1.23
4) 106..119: 7.2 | 0.943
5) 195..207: 0.1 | 1.95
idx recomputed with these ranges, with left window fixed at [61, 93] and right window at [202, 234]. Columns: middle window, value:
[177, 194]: 0.17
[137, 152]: 0.20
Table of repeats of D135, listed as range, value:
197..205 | 1.96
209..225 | 1.93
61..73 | 2.11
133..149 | 1.52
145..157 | 1.9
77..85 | 1.92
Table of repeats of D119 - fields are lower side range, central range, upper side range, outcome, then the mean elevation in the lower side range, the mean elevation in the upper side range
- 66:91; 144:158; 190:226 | 0.6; 1.96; 1.94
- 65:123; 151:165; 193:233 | 0.4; 1.57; 1.93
